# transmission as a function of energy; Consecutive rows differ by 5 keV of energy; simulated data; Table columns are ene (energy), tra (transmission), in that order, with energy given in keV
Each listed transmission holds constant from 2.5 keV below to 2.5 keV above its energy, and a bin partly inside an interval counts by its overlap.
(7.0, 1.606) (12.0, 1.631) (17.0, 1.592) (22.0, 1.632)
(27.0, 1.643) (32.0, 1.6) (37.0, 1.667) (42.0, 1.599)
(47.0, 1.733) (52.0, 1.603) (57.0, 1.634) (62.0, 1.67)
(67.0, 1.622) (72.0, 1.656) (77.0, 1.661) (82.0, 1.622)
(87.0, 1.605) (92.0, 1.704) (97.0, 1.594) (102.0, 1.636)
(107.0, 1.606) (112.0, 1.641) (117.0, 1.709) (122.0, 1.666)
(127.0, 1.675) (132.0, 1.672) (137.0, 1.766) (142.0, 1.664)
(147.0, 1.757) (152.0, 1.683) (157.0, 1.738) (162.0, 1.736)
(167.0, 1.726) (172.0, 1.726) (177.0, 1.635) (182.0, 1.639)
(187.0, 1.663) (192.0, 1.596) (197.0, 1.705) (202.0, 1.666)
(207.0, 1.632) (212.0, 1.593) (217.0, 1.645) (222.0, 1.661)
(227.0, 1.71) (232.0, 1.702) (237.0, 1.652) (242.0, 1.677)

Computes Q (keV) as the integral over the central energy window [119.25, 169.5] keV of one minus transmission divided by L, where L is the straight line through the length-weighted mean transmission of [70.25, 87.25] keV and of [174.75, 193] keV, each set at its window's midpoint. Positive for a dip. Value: -2.2 keV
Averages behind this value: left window 1.64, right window 1.64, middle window 1.71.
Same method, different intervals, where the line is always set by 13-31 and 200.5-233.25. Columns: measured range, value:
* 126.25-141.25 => -0.56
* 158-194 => -0.64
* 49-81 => -0.25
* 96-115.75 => 0.12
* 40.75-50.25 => -0.26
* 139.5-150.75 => -0.44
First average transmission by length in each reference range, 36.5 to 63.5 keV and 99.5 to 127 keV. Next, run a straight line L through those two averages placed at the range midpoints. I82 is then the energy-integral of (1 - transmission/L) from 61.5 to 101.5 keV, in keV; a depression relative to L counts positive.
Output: 0.28 keV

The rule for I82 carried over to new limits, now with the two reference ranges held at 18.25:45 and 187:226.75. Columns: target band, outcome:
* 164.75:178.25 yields -0.47 keV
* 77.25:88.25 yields 0.07 keV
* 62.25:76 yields -0.12 keV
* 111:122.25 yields -0.27 keV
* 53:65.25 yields -0.10 keV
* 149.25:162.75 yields -0.62 keV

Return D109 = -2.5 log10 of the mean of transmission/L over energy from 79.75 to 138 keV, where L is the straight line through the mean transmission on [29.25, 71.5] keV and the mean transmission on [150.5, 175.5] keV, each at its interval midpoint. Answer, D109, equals 0.02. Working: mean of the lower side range 1.64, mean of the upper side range 1.72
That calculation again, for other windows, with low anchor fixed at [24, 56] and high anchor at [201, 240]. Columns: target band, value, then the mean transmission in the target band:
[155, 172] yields -0.05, 1.73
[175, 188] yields 0.01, 1.64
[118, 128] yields -0.02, 1.68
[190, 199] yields 0.00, 1.65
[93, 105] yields 0.01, 1.63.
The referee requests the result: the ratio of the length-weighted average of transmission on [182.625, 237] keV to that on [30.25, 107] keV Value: 1.0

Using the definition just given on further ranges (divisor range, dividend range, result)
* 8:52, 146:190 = 1.04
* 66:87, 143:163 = 1.05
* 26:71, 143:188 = 1.04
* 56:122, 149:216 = 1.02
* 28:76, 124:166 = 1.04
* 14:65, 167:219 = 1.01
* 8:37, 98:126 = 1.02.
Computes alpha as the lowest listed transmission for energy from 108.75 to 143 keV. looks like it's 1.641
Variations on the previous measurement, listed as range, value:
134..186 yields 1.635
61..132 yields 1.594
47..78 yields 1.603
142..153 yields 1.664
